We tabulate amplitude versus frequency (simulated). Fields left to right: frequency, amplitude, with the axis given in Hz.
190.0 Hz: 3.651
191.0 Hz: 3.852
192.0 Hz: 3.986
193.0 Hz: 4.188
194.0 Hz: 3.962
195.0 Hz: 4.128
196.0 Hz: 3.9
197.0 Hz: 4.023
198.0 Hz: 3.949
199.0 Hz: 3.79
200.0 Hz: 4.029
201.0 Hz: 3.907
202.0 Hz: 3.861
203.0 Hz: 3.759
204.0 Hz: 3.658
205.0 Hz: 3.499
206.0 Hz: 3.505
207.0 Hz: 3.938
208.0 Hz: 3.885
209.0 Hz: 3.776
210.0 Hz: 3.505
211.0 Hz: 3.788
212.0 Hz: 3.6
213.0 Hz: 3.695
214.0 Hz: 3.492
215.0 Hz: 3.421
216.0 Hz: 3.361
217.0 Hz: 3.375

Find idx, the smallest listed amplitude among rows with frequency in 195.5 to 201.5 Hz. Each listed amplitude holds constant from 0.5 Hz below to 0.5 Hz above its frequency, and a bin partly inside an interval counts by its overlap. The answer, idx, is 3.79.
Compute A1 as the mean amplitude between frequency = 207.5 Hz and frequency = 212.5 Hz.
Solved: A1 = 3.71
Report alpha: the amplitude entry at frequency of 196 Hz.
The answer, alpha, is 3.9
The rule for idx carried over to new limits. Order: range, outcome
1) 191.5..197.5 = 3.9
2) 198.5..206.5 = 3.499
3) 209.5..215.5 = 3.421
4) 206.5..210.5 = 3.505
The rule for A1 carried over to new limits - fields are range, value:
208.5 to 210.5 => 3.64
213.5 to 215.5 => 3.46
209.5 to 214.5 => 3.62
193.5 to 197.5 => 4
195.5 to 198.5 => 3.96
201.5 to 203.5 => 3.81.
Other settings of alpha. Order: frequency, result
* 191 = 3.852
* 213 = 3.695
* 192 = 3.986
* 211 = 3.788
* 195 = 4.128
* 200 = 4.029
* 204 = 3.658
